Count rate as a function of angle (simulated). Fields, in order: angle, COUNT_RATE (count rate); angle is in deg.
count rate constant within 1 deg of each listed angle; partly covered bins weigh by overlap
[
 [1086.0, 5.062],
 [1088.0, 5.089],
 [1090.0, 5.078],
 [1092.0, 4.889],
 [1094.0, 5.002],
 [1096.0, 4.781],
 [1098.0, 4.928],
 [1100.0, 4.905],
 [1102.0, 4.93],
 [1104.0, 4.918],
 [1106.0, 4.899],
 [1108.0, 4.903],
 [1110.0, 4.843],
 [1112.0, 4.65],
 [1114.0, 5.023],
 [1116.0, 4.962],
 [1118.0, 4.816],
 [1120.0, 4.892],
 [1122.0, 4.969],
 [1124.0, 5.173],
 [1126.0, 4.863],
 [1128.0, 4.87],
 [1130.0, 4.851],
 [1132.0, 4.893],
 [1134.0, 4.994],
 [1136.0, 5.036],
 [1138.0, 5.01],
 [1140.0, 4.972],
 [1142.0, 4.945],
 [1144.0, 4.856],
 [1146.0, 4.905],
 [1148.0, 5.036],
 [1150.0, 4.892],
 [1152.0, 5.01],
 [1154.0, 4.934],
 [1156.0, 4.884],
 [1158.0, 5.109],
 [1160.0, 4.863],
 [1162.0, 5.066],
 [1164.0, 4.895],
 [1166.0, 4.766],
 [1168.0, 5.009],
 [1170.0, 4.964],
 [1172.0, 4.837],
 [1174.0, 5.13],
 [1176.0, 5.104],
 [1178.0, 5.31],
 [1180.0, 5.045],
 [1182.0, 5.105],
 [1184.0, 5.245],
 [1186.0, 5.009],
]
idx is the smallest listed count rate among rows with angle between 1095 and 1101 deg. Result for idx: 4.781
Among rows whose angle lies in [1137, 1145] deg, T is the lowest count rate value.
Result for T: 4.856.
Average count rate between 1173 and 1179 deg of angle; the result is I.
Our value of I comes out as 5.18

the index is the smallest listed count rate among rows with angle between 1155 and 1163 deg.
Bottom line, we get 4.863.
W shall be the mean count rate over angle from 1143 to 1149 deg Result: 4.93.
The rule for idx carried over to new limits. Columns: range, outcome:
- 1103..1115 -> 4.65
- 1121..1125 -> 4.969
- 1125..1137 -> 4.851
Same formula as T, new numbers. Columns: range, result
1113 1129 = 4.816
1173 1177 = 5.104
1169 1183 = 4.837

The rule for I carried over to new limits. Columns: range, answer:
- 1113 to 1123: 4.93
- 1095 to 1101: 4.87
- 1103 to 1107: 4.91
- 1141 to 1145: 4.9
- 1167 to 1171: 4.99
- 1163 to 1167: 4.83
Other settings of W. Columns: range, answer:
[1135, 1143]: 4.99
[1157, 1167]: 4.94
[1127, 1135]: 4.9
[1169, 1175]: 4.98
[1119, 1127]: 4.97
